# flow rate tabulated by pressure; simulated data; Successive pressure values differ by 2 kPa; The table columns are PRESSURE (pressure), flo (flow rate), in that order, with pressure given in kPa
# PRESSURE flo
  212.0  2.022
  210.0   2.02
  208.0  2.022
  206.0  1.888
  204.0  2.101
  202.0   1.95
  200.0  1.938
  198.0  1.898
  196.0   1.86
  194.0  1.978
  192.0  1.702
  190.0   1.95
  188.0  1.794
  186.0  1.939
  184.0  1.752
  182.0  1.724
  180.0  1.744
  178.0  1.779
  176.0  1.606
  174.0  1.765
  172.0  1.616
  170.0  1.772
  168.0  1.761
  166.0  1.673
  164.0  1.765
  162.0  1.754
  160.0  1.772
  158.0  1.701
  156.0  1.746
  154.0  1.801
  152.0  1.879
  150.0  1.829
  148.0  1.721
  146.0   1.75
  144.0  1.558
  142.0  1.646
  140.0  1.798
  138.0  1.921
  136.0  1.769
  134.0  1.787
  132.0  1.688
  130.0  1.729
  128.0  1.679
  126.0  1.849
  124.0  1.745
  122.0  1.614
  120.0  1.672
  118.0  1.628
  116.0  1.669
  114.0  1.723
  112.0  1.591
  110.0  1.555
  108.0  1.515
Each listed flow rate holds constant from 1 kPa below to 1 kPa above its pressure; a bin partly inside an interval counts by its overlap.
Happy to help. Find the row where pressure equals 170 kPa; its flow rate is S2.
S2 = 1.772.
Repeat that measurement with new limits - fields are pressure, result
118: 1.628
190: 1.95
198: 1.898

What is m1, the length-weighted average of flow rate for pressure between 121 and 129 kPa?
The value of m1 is 1.72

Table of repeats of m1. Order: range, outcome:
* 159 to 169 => 1.74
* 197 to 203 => 1.93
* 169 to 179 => 1.71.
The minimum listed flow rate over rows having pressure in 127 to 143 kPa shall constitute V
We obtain 1.646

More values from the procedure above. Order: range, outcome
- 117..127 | 1.614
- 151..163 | 1.701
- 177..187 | 1.724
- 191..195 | 1.702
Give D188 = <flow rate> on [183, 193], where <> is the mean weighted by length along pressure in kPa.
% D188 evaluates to 1.83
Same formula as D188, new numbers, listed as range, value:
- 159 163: 1.76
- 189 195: 1.88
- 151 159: 1.78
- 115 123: 1.65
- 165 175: 1.72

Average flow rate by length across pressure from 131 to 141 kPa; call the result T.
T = 1.79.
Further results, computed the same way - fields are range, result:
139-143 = 1.72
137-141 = 1.86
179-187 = 1.79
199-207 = 1.97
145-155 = 1.8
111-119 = 1.65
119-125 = 1.68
